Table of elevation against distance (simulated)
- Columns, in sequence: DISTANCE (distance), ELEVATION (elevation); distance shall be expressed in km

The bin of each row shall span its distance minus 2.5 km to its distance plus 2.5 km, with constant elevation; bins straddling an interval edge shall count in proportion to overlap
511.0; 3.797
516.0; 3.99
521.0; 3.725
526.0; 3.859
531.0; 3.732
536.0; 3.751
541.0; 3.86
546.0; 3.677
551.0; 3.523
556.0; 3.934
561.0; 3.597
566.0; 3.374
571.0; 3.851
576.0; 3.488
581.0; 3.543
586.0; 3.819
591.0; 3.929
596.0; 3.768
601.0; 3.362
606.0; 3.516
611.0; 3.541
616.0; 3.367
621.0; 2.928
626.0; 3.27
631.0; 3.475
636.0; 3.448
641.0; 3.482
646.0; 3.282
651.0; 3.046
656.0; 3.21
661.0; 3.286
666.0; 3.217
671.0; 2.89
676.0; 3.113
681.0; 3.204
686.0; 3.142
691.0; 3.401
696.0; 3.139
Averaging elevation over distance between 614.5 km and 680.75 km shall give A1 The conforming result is 3.23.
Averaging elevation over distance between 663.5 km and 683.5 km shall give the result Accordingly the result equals 3.11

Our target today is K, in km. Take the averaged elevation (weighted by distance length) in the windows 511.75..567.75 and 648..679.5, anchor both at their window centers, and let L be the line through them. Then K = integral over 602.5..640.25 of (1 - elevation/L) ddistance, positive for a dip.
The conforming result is -0.4 km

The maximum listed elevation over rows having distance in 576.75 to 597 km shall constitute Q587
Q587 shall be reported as 3.929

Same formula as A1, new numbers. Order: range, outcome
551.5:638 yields 3.54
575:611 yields 3.63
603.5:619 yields 3.46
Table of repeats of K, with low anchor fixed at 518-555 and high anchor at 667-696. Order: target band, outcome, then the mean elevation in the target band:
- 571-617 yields -1.4 km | 3.61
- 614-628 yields 0.9 km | 3.18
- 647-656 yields 0.4 km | 3.13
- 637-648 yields -0.3 km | 3.4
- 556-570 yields 0.1 km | 3.6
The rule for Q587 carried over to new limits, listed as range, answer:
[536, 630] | 3.934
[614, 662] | 3.482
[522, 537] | 3.859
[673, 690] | 3.204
